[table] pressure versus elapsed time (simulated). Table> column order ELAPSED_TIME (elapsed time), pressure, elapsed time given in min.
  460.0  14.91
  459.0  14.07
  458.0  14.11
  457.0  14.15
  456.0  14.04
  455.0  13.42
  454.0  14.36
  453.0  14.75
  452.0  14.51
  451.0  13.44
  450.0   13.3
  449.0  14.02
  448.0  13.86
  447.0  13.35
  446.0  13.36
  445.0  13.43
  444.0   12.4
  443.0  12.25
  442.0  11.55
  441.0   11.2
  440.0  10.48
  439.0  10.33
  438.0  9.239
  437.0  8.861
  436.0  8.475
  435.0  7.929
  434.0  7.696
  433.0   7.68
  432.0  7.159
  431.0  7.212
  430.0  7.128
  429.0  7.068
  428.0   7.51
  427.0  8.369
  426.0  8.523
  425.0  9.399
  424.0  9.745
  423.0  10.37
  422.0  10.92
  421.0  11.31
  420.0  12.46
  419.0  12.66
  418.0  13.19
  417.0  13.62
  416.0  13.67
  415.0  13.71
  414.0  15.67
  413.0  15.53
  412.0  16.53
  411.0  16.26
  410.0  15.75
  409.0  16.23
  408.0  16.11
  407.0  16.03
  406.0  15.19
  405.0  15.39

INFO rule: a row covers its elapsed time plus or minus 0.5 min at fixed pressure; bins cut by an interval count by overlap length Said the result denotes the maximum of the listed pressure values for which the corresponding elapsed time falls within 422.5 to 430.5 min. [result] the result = 10.37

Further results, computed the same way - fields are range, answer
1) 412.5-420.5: 15.67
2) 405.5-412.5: 16.53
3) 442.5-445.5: 13.43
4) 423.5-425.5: 9.745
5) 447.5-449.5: 14.02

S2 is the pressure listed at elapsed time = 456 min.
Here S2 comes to 14.04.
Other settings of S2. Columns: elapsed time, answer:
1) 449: 14.02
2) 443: 12.25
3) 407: 16.03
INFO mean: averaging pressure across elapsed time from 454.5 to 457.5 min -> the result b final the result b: 13.9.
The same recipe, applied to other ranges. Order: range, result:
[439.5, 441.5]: 10.8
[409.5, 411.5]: 16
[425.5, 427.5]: 8.45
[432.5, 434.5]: 7.69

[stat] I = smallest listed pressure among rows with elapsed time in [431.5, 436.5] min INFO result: 7.159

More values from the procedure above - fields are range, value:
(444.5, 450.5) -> 13.3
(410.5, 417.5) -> 13.62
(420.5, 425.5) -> 9.399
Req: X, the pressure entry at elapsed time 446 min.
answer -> 13.36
